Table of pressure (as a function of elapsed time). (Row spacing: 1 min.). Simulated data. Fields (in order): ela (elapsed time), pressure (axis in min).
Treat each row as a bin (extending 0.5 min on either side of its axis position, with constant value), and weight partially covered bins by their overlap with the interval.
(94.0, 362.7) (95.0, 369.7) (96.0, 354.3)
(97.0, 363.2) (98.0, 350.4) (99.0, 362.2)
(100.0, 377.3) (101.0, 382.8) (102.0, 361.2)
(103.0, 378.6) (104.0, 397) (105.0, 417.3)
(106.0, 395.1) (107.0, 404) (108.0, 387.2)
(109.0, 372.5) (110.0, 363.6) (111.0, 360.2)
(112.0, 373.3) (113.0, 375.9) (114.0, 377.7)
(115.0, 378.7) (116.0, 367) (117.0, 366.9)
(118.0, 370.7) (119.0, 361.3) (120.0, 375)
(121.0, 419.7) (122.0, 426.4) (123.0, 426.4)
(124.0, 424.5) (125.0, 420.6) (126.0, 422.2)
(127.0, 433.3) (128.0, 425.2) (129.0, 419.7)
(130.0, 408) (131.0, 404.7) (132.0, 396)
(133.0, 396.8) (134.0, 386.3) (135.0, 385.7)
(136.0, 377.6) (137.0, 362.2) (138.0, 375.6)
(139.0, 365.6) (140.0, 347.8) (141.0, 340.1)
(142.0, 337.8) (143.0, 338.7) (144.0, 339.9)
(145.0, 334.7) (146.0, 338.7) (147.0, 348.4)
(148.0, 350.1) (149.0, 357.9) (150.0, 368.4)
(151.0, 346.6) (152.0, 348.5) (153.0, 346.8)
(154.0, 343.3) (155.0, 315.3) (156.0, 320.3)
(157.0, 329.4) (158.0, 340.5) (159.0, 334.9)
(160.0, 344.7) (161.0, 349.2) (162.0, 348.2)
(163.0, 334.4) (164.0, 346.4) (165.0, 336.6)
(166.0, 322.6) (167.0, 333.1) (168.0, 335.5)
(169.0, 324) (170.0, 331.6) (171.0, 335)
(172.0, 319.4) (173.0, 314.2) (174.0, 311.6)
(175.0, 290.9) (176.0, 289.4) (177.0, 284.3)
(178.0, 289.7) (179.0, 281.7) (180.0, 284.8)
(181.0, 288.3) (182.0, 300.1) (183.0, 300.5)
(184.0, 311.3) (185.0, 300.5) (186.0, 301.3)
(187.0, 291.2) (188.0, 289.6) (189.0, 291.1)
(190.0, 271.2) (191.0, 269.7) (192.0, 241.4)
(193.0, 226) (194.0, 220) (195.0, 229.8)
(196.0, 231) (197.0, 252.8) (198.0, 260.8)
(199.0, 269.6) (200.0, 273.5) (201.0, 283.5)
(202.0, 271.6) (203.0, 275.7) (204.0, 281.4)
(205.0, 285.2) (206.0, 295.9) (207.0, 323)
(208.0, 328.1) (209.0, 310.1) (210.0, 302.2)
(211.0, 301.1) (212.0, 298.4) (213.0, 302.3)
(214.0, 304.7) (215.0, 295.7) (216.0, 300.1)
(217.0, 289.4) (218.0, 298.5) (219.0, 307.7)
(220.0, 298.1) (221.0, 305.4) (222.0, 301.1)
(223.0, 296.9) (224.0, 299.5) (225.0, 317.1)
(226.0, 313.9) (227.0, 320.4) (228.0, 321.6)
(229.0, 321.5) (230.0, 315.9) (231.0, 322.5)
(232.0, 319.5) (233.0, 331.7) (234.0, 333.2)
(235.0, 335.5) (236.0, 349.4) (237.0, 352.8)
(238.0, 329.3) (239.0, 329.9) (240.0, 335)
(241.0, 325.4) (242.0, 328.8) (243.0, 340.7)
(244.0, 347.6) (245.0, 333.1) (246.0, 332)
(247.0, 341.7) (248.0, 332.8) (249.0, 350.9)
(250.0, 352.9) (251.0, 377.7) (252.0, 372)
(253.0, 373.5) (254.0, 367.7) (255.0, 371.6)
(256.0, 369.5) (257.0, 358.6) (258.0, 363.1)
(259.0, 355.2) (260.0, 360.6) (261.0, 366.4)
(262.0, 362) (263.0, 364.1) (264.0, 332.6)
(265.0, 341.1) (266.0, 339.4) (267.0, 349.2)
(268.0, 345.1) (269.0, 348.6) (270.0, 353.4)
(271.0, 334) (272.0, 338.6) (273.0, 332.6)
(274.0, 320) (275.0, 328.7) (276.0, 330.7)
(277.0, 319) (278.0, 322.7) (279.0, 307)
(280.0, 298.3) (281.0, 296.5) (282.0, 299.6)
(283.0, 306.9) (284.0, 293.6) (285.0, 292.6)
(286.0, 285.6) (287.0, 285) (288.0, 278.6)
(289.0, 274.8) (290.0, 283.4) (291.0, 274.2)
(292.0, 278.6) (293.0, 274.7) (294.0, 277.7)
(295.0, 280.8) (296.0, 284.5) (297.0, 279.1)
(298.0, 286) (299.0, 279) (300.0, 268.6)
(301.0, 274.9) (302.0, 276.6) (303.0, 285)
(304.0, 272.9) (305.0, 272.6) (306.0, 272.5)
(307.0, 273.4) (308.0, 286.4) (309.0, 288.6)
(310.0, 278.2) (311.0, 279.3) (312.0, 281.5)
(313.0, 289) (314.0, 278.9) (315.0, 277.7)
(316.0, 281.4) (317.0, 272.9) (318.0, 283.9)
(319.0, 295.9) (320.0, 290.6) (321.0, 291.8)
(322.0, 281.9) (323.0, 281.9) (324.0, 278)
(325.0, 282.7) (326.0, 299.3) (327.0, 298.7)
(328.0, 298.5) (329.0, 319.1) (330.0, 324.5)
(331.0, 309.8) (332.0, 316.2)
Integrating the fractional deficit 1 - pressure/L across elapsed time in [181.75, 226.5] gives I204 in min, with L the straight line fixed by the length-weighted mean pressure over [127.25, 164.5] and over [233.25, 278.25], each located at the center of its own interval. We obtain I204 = 8.2 min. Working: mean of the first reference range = 359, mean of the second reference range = 346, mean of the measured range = 287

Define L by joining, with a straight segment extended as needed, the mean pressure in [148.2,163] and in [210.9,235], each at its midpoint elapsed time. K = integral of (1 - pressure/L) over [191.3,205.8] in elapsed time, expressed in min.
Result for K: 2.85 min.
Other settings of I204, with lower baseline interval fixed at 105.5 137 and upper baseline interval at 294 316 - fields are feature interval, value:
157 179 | 2.5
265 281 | -1.7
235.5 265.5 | -3.6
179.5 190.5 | 1.9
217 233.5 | 0.9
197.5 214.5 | 2.4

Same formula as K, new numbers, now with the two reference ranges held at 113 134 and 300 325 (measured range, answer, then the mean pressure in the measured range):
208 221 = 1.55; 302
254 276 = -2.71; 349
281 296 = 0.55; 285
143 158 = 1.61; 342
